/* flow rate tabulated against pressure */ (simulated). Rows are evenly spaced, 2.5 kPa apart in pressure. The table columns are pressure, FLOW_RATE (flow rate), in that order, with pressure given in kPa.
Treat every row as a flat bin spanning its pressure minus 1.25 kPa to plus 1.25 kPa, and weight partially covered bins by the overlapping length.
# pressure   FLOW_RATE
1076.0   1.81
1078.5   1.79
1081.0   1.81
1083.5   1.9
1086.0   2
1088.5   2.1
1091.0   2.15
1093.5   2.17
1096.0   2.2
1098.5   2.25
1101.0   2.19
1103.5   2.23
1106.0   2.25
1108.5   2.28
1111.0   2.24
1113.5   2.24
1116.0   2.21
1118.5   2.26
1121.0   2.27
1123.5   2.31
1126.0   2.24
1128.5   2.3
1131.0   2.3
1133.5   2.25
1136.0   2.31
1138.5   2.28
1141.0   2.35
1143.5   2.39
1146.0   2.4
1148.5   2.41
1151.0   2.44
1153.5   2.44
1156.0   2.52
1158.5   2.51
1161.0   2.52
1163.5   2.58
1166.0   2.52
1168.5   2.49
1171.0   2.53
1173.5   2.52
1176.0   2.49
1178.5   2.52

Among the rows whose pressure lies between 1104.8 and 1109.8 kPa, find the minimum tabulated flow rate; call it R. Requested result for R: 2.25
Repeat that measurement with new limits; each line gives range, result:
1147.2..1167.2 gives 2.41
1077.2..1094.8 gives 1.79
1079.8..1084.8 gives 1.81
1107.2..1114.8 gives 2.24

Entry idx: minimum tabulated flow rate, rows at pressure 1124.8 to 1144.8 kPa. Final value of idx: 2.24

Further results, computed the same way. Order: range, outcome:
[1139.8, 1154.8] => 2.35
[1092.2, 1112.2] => 2.17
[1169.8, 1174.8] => 2.52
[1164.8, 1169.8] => 2.49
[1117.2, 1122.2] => 2.26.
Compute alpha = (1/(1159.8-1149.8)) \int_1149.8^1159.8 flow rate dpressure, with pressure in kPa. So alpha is 2.48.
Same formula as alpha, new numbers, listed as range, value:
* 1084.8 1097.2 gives 2.12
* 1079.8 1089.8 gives 1.95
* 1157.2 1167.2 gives 2.53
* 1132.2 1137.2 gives 2.28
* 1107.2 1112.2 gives 2.26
